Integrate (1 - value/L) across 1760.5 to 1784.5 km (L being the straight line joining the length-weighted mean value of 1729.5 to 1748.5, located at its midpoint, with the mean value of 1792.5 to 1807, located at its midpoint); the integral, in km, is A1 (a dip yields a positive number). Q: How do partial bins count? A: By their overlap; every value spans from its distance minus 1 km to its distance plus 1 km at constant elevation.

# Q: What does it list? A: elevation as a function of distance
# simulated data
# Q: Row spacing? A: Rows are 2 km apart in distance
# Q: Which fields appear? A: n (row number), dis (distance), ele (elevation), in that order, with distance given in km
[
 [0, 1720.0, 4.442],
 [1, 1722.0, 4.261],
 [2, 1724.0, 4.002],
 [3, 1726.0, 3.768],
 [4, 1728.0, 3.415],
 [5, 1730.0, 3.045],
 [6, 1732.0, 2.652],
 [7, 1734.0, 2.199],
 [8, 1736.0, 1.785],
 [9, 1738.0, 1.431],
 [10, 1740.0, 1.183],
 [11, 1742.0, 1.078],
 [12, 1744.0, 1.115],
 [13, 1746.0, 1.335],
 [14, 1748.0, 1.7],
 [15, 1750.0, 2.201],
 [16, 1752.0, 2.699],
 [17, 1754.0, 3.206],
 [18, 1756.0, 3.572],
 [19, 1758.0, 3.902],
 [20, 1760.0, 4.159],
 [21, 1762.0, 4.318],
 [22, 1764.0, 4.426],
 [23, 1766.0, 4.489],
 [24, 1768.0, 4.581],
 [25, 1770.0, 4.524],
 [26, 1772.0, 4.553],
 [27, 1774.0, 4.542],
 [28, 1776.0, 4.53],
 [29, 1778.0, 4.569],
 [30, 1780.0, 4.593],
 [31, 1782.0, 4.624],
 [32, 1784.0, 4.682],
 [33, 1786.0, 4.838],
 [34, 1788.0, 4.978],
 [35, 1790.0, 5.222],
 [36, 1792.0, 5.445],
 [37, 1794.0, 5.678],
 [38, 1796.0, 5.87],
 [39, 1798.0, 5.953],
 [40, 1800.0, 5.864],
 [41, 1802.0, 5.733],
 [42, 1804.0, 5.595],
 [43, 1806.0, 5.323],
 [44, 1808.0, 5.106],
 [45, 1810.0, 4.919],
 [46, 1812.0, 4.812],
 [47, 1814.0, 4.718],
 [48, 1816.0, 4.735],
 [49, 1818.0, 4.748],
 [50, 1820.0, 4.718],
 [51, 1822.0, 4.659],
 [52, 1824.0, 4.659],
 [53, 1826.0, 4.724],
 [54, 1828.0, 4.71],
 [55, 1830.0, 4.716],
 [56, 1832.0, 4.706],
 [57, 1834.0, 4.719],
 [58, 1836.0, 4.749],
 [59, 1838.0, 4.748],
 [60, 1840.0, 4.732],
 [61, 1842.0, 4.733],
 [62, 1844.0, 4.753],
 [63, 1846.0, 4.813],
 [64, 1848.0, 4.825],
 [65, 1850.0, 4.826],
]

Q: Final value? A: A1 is -4.0 km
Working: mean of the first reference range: 1.72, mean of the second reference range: 5.71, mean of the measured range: 4.53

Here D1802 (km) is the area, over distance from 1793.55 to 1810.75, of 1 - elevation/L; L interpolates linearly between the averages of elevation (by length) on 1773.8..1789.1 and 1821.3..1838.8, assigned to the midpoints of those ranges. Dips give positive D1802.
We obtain -3.2 km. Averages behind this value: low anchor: 4.68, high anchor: 4.71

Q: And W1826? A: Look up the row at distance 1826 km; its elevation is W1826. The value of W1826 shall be 4.724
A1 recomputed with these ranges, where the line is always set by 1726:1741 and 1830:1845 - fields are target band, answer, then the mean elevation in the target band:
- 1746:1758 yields 0.5 km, 2.67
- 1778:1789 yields -3.9 km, 4.73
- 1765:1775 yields -4.3 km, 4.54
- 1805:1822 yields -2.8 km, 4.87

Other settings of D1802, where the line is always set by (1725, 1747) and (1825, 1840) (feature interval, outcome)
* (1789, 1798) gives -4.75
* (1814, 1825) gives -0.85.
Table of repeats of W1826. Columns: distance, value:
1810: 4.919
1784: 4.682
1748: 1.7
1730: 3.045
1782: 4.624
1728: 3.415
